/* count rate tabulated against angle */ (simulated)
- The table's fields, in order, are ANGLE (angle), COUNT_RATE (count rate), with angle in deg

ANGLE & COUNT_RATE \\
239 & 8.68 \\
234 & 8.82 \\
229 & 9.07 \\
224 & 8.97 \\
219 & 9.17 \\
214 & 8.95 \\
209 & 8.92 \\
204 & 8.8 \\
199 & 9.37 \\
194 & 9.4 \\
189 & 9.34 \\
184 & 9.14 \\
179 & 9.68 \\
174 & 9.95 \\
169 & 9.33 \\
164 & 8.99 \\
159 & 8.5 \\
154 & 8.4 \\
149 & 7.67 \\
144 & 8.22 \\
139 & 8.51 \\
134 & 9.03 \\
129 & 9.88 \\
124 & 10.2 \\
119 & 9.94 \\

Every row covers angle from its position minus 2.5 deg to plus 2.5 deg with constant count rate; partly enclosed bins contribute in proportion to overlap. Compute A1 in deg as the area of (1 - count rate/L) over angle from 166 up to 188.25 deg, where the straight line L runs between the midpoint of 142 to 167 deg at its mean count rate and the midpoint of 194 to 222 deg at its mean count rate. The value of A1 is -2.1 deg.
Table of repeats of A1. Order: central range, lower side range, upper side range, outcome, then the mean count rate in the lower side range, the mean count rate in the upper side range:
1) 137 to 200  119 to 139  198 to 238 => 2.4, 9.58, 8.98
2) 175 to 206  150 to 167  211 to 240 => -2.0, 8.57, 8.96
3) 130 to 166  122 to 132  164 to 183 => 4.6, 9.98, 9.53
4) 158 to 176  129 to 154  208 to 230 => -1.1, 8.51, 9.02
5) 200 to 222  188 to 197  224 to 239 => 0.4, 9.38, 8.9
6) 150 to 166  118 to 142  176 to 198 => 1.5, 9.46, 9.4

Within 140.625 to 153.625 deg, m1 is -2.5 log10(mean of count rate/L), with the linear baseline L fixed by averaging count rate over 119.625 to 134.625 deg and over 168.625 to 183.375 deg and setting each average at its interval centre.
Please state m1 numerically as 0.21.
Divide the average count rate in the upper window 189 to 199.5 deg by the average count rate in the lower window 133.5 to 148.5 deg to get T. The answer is 1.1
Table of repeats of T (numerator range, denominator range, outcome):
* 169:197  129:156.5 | 1.12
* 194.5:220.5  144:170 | 1.07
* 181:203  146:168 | 1.10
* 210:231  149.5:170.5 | 1.04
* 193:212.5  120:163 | 1.03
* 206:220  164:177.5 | 0.94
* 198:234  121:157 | 1.02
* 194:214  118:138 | 0.94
